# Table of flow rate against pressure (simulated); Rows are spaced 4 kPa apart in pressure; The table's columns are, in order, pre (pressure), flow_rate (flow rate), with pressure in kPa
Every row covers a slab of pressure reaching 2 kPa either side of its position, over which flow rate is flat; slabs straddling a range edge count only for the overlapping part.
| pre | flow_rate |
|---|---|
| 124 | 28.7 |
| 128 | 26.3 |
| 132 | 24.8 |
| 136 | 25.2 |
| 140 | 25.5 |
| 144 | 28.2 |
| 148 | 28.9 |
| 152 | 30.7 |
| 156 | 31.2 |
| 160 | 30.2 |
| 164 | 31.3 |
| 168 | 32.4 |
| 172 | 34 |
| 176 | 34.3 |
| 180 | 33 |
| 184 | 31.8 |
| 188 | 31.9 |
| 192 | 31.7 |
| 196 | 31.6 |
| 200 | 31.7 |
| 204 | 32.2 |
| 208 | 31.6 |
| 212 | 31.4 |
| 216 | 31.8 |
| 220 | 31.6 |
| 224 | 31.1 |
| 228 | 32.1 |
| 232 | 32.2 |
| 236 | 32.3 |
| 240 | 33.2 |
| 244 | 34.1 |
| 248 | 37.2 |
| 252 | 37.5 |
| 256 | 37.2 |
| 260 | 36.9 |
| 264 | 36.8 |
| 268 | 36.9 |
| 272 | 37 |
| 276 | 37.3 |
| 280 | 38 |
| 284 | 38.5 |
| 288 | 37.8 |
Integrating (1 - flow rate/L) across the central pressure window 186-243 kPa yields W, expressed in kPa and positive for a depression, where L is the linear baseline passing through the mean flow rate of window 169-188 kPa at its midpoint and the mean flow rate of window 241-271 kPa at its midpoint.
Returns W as 4.5 kPa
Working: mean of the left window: 33.1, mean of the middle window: 31.9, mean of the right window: 36.6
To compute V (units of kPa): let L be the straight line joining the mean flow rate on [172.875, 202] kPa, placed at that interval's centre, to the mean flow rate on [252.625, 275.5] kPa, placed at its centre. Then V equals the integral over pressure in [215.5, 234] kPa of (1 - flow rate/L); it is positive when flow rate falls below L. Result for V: 1.5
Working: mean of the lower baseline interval 32.4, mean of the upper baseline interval 37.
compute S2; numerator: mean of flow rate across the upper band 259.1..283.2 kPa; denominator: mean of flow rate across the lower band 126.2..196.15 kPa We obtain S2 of 1.24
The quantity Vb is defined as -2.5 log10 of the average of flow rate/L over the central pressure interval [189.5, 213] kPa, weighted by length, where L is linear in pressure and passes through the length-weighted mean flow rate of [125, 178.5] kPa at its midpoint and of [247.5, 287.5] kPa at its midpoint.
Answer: 0.04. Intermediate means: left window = 29.5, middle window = 31.7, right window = 37.4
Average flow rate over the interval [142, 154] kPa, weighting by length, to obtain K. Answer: 29.3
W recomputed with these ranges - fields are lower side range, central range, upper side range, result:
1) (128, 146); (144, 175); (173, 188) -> -1.64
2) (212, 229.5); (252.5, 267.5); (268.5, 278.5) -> -0.54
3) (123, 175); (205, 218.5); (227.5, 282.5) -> 0.57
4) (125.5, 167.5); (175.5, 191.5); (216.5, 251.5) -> -1.12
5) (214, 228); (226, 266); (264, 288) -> -0.76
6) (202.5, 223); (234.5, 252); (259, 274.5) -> 0.02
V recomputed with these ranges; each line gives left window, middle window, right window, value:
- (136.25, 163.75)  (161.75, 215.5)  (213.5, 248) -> -2.7 kPa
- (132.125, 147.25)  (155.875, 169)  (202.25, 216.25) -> -1.4 kPa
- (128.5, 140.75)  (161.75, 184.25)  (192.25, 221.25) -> -3.3 kPa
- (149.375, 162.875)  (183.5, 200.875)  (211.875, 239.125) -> -0.3 kPa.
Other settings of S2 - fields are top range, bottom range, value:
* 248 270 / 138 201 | 1.19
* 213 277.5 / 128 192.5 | 1.15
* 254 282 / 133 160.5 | 1.31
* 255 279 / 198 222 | 1.17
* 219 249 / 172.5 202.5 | 1.02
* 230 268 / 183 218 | 1.11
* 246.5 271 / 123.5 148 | 1.40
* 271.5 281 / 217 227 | 1.19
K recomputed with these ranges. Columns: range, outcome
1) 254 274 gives 37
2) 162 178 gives 33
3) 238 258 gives 35.8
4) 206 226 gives 31.5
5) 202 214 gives 31.7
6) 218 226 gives 31.4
